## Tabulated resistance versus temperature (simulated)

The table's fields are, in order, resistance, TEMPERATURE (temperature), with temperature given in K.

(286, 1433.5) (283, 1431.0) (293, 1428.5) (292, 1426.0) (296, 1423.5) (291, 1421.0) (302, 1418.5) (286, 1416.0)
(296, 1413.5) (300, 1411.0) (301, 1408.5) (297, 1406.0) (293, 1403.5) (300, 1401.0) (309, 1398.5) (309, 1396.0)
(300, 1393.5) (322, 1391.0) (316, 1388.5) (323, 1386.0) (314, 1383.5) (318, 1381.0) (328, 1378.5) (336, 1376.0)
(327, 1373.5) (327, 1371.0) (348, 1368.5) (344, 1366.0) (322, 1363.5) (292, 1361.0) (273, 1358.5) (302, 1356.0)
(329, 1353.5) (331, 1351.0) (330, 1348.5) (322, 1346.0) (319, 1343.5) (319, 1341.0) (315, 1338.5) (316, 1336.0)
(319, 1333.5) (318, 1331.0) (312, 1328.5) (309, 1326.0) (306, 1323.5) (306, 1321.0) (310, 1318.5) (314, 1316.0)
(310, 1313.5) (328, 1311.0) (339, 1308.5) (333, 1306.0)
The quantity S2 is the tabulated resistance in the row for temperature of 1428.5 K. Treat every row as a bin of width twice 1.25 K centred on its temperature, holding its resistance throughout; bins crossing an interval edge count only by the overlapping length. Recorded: 293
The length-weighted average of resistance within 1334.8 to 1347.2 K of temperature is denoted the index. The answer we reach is 318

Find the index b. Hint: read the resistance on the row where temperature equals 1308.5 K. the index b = 339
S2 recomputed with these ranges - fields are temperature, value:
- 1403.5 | 293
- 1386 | 323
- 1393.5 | 300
